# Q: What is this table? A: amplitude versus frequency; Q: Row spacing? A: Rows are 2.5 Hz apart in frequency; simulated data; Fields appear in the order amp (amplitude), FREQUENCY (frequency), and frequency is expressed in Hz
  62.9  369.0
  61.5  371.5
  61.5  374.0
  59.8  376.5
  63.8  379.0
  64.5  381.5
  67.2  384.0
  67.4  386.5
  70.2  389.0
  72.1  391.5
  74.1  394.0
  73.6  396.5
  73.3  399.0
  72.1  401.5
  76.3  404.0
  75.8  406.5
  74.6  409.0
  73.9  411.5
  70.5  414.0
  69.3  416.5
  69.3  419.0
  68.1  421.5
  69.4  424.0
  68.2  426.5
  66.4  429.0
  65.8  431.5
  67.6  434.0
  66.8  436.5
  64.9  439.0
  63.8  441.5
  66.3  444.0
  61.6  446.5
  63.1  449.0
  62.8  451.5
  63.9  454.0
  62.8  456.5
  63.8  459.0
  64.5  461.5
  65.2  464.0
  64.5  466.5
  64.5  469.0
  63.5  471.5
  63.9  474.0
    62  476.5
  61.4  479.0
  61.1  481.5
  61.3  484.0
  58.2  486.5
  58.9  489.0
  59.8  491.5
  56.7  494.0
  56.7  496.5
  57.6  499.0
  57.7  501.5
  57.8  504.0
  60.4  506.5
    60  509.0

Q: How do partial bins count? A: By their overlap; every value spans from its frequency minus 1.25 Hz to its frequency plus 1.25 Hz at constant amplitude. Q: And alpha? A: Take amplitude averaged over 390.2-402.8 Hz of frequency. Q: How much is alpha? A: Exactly 73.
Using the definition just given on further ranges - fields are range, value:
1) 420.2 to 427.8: 68.6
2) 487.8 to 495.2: 58.5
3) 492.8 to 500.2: 57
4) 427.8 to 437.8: 66.6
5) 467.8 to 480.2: 63.1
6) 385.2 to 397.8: 71.5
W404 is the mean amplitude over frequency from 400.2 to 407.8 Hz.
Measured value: 74.7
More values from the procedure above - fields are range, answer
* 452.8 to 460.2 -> 63.5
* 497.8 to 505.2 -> 57.7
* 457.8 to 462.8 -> 64.2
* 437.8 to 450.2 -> 63.9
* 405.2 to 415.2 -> 73.7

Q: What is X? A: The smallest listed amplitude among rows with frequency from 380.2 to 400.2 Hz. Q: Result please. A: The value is 64.5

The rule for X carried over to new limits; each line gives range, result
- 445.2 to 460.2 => 61.6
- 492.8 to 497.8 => 56.7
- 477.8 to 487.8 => 58.2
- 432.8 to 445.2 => 63.8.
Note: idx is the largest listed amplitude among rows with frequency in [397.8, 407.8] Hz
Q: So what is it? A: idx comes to 76.3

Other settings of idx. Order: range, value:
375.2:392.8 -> 72.1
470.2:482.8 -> 63.9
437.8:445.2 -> 66.3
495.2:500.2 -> 57.6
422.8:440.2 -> 69.4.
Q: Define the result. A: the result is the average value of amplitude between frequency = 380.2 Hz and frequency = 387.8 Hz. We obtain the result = 66.4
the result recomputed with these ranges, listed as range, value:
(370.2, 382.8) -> 62.2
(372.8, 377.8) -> 60.7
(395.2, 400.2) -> 73.5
